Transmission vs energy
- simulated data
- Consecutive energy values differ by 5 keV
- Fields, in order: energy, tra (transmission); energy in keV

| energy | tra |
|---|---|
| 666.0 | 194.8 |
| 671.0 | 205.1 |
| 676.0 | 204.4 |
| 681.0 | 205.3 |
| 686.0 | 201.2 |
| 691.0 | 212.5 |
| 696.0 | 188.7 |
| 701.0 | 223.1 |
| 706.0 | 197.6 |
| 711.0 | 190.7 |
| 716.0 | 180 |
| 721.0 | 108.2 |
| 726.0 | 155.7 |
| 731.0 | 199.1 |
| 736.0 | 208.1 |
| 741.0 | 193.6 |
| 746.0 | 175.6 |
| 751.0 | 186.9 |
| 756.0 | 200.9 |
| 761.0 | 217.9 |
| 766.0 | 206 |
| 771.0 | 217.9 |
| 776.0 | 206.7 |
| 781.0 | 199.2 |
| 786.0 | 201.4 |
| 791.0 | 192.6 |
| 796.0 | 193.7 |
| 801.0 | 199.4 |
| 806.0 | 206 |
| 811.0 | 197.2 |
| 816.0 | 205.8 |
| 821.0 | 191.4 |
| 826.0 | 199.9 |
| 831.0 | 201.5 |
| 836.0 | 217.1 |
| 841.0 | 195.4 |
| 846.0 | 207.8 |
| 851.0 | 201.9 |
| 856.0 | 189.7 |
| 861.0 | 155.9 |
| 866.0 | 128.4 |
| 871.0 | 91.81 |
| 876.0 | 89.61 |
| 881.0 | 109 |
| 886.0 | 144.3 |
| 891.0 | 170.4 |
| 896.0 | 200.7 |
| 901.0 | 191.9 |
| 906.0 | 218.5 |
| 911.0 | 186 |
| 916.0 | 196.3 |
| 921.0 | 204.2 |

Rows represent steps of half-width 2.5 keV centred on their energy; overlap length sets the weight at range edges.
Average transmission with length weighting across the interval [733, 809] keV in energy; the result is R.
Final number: 200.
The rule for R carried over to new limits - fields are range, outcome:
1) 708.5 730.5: 162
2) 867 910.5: 153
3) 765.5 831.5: 201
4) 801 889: 173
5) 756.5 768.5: 210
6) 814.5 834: 200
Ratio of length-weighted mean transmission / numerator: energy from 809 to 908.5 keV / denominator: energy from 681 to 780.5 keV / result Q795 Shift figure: 0.9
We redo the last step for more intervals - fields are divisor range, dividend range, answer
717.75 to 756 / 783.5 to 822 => 1.12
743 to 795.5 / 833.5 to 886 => 0.79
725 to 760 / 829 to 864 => 1.02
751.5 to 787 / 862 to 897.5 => 0.64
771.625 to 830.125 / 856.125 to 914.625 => 0.78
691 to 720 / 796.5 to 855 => 1.04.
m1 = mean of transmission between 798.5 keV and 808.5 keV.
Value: 203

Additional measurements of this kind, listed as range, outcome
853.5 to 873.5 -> 141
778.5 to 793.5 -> 198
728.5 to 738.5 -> 204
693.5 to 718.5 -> 196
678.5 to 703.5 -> 206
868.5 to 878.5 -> 90.7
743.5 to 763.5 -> 195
